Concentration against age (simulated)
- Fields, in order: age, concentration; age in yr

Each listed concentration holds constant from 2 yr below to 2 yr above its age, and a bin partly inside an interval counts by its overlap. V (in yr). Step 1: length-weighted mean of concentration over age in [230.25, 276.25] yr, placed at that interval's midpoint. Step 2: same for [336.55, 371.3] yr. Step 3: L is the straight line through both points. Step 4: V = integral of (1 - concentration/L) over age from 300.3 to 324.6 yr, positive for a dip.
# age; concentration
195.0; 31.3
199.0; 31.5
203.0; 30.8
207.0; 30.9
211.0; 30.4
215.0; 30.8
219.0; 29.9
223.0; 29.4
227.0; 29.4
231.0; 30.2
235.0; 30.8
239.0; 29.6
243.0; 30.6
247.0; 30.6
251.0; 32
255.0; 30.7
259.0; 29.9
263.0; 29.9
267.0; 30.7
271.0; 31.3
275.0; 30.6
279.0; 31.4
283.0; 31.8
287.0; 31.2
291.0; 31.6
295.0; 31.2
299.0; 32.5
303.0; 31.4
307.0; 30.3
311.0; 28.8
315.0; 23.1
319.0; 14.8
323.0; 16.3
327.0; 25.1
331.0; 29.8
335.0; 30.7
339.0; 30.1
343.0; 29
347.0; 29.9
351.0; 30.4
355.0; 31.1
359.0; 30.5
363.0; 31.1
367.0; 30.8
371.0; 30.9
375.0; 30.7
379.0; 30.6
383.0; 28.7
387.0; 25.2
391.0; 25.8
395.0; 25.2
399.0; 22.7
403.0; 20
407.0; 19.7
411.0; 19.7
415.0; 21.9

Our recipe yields 4.8 yr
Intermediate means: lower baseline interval 30.6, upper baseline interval 30.4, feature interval 24.5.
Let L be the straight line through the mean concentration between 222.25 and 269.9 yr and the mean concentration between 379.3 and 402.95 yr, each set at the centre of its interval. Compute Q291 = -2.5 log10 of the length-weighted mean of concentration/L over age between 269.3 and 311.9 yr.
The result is -0.084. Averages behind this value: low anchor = 30.4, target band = 31.2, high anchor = 25.4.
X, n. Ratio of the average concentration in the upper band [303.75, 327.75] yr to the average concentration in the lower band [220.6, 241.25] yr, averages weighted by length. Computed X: 0.78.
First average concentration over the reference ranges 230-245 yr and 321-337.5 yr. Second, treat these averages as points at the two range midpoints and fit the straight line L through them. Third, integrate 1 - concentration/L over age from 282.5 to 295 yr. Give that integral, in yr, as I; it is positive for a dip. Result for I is -1.70 yr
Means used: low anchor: 30.3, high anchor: 25.6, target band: 31.4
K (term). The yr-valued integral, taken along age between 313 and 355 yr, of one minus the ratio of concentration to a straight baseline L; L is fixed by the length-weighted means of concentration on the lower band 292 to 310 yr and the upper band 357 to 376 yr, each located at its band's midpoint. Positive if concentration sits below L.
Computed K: 6.5 yr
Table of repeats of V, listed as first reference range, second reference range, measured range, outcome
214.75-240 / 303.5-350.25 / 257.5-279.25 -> -1.6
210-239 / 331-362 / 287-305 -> -0.9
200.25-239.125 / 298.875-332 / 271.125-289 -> -2.7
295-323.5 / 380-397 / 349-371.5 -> -3.8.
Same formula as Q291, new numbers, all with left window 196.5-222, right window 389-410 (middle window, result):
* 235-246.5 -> -0.03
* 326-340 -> -0.15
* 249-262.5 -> -0.08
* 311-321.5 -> 0.25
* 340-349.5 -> -0.19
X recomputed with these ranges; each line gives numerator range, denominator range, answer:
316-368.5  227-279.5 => 0.90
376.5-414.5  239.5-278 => 0.79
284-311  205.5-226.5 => 1.03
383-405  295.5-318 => 0.84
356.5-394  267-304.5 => 0.93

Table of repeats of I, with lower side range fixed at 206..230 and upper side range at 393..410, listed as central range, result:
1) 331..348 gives -3.7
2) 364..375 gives -3.6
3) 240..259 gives -1.4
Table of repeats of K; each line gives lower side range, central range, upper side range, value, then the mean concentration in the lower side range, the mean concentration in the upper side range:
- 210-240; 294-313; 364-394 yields -0.9 yr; 30.1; 28.9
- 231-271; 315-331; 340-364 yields 5.1 yr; 30.6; 30.3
